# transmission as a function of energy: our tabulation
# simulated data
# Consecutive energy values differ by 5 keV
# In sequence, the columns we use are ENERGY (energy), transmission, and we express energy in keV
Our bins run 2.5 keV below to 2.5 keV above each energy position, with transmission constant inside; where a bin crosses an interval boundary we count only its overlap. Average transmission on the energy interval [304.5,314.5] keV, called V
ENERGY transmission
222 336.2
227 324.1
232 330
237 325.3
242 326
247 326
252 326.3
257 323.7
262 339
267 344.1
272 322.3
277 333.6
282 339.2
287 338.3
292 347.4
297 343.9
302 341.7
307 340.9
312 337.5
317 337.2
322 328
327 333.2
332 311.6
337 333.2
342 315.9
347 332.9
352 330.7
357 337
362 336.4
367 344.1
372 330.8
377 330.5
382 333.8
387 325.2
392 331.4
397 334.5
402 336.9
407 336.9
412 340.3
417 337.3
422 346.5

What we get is 339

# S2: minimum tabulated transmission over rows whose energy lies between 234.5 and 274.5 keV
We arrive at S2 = 322.3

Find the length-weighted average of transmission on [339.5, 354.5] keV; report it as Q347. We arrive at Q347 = 326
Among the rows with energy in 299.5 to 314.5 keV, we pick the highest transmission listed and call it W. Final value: 341.7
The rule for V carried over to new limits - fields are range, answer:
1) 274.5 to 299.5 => 340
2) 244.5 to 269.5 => 332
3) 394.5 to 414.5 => 337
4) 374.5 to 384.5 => 332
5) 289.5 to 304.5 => 344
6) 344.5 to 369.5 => 336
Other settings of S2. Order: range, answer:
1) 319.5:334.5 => 311.6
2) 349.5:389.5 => 325.2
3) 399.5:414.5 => 336.9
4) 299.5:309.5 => 340.9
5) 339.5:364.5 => 315.9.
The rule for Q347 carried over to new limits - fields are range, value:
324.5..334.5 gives 322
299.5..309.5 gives 341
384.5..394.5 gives 328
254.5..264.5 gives 331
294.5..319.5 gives 340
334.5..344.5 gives 325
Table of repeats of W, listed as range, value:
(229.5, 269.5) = 344.1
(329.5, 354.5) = 333.2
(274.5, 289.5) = 339.2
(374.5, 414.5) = 340.3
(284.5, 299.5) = 347.4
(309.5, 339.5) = 337.5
